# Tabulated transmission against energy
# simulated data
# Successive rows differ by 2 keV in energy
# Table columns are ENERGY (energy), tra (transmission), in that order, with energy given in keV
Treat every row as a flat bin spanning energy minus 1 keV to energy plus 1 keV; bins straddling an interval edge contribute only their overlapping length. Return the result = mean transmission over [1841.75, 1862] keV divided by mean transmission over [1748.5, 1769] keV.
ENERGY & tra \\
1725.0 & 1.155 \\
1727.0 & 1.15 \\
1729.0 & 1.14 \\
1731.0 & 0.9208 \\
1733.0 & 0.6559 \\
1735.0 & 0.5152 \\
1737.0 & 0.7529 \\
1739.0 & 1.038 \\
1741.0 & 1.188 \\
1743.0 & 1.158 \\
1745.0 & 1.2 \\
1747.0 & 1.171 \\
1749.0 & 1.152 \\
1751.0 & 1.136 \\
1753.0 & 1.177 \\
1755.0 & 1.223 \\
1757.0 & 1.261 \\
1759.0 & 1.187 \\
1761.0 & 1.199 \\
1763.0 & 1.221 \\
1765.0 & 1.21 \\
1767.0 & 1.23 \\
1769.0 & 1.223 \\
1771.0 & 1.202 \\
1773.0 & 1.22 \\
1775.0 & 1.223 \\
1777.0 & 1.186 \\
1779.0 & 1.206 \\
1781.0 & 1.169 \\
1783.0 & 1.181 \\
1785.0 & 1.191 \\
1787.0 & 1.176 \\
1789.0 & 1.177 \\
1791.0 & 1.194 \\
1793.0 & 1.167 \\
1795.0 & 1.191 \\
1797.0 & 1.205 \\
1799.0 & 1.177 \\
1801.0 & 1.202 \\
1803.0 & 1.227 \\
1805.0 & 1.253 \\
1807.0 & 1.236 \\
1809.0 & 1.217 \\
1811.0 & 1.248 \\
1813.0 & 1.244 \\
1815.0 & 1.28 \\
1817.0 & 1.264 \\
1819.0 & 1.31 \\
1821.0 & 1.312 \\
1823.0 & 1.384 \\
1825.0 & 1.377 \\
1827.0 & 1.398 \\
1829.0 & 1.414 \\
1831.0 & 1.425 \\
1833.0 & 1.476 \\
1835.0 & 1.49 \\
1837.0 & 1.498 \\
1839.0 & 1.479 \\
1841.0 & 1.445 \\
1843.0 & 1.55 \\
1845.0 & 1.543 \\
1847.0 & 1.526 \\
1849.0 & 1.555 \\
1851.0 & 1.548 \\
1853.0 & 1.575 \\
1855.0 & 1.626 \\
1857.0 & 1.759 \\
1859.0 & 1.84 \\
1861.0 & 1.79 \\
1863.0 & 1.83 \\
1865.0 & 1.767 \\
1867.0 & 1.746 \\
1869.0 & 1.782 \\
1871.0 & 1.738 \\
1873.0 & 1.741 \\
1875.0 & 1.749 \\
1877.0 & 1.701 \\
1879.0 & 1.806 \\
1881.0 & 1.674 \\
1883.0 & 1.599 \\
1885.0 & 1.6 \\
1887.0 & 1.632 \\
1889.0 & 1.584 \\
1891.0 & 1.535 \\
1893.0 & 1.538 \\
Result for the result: 1.36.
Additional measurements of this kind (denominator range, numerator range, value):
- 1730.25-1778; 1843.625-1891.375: 1.51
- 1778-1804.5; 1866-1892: 1.41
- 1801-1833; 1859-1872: 1.36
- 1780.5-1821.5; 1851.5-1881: 1.43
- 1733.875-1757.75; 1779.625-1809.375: 1.11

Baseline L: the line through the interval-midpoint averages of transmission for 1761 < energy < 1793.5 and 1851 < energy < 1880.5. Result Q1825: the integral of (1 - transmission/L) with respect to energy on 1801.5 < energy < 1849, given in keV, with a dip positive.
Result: 3.7 keV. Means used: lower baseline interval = 1.2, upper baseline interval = 1.74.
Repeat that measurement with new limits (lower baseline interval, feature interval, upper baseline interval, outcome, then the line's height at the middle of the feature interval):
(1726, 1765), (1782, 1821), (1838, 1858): 3.5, 1.34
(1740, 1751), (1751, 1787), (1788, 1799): -0.8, 1.18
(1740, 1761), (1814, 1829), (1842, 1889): 1.5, 1.49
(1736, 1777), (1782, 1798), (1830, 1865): 1.7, 1.32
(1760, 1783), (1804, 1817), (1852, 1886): 1.5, 1.41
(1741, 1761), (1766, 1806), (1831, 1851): 3.3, 1.31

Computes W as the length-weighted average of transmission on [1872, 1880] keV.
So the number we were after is 1.75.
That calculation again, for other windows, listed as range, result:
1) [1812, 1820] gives 1.27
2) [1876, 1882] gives 1.73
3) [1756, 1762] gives 1.22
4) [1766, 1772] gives 1.22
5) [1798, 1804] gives 1.2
